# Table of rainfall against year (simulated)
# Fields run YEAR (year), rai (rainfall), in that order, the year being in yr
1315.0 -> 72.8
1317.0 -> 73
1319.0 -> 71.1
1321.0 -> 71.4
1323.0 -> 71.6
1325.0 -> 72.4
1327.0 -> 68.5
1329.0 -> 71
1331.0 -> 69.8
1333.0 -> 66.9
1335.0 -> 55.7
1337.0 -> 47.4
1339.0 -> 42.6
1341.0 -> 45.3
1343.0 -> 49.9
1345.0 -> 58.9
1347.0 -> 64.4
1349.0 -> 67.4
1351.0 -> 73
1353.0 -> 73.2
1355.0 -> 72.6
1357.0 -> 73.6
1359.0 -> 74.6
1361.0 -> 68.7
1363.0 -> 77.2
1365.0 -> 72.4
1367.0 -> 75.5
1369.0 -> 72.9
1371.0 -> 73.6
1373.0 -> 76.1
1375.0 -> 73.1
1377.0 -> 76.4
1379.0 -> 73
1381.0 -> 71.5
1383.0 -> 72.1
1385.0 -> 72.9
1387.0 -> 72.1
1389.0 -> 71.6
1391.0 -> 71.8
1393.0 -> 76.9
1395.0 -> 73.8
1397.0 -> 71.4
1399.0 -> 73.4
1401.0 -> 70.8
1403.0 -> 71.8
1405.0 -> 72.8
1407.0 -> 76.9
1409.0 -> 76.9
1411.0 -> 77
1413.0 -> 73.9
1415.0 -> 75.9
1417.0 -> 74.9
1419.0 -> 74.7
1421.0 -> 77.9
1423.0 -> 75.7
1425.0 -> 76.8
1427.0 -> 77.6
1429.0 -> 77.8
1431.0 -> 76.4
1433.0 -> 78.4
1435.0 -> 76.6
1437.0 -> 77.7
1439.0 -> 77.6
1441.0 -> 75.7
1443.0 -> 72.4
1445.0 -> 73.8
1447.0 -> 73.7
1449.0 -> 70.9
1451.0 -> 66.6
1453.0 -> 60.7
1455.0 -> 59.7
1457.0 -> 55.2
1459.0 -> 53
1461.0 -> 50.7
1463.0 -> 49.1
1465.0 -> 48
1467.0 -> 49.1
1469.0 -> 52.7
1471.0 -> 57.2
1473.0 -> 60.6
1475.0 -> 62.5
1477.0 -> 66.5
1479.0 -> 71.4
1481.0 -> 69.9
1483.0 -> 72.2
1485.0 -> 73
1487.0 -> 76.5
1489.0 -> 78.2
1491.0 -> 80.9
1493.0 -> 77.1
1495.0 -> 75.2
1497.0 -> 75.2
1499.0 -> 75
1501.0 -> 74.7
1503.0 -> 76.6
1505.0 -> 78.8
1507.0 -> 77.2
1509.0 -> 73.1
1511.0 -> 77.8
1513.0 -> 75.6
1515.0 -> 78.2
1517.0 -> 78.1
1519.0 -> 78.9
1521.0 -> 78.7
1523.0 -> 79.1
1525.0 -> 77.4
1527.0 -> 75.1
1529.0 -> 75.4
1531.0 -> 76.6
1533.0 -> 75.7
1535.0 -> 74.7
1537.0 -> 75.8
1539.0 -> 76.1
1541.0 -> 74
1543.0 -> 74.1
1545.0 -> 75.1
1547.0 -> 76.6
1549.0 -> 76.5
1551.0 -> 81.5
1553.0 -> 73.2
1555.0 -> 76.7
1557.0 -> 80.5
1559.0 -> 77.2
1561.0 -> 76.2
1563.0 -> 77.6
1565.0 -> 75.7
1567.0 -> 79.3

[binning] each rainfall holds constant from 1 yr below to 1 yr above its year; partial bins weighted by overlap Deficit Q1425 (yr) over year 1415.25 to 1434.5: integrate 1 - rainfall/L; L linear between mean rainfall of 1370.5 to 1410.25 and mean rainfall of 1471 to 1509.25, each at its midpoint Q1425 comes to -0.9 yr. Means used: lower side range 73.5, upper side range 73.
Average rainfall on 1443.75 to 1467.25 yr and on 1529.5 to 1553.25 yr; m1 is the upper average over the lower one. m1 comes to 1.27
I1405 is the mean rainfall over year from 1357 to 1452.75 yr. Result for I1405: 74.2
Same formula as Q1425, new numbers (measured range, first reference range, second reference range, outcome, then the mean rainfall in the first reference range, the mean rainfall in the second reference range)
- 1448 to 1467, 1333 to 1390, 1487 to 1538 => 4.3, 67.8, 76.8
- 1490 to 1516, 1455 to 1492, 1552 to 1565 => -3.5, 62.5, 76.8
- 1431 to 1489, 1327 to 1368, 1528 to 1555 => 4.4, 65.1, 75.8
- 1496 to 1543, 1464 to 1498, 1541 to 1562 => -2.6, 67.4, 76.6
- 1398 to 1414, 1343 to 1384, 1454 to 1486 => -1.8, 71.5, 59.4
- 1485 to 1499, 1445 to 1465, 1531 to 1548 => -2.1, 60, 75.3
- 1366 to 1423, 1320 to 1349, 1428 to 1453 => -4.5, 61.3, 74.2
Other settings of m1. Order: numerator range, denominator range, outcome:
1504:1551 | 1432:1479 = 1.20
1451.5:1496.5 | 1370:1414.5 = 0.87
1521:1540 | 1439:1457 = 1.11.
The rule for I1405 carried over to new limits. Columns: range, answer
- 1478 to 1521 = 76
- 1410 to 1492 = 69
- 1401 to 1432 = 75.6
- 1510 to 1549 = 76.5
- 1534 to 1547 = 75.1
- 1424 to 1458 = 72.2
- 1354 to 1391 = 73.3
